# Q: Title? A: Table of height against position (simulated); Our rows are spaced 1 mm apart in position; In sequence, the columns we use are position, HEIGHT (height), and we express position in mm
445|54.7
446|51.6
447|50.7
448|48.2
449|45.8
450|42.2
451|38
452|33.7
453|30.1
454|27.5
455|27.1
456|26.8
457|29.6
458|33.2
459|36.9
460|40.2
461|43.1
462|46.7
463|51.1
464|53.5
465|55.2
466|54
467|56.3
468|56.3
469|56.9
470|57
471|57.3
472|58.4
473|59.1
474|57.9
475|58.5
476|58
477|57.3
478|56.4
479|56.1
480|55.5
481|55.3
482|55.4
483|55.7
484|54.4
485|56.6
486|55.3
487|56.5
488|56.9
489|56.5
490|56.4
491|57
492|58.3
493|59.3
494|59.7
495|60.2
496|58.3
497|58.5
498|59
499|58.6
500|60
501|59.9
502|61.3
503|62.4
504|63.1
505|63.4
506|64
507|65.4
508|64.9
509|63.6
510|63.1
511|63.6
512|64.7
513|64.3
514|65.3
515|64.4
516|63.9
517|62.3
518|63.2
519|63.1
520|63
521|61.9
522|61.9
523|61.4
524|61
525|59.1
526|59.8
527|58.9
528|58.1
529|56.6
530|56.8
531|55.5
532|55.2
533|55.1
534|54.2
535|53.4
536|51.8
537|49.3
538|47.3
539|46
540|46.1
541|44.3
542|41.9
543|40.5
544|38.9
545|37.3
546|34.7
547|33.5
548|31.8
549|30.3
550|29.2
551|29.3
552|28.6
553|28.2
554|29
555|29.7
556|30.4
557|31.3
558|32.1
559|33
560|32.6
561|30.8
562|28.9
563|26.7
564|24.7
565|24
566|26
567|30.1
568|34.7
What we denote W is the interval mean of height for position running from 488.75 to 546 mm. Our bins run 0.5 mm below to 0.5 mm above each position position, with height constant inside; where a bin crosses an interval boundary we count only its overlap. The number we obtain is 57.4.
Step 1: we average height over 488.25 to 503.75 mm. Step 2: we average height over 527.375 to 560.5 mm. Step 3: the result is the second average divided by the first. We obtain 0.7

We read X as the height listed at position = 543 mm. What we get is 40.5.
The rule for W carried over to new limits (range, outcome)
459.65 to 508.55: 57.1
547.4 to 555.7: 29.6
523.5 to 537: 56.3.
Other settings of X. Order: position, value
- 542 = 41.9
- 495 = 60.2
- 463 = 51.1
